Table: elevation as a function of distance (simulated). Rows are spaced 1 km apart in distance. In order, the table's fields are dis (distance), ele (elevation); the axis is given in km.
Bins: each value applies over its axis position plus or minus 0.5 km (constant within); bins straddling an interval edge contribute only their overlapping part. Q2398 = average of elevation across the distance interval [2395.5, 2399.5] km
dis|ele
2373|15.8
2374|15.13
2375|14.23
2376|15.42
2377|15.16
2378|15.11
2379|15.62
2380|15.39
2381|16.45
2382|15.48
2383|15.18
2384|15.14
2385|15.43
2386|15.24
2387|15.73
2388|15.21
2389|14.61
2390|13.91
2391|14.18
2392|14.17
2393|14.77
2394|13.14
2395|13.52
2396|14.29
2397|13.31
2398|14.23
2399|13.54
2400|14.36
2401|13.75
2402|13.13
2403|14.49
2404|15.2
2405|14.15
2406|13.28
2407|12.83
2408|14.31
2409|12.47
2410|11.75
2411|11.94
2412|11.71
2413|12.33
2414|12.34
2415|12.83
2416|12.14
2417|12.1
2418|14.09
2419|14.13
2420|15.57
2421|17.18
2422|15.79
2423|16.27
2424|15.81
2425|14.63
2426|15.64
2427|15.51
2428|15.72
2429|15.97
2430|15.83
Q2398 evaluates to 13.8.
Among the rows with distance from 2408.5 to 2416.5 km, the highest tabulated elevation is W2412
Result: 12.83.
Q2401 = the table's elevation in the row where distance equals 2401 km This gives 13.75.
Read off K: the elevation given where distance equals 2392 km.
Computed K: 14.17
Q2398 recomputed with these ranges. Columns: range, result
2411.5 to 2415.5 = 12.3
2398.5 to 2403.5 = 13.9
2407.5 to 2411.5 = 12.6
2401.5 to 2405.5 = 14.2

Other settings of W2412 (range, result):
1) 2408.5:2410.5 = 12.47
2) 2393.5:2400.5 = 14.36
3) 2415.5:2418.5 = 14.09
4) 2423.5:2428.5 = 15.81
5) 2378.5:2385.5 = 16.45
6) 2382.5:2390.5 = 15.73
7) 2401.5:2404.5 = 15.2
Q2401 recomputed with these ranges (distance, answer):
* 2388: 15.21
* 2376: 15.42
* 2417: 12.1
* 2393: 14.77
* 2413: 12.33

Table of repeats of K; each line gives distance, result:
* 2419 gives 14.13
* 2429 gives 15.97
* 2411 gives 11.94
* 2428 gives 15.72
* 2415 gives 12.83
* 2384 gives 15.14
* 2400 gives 14.36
